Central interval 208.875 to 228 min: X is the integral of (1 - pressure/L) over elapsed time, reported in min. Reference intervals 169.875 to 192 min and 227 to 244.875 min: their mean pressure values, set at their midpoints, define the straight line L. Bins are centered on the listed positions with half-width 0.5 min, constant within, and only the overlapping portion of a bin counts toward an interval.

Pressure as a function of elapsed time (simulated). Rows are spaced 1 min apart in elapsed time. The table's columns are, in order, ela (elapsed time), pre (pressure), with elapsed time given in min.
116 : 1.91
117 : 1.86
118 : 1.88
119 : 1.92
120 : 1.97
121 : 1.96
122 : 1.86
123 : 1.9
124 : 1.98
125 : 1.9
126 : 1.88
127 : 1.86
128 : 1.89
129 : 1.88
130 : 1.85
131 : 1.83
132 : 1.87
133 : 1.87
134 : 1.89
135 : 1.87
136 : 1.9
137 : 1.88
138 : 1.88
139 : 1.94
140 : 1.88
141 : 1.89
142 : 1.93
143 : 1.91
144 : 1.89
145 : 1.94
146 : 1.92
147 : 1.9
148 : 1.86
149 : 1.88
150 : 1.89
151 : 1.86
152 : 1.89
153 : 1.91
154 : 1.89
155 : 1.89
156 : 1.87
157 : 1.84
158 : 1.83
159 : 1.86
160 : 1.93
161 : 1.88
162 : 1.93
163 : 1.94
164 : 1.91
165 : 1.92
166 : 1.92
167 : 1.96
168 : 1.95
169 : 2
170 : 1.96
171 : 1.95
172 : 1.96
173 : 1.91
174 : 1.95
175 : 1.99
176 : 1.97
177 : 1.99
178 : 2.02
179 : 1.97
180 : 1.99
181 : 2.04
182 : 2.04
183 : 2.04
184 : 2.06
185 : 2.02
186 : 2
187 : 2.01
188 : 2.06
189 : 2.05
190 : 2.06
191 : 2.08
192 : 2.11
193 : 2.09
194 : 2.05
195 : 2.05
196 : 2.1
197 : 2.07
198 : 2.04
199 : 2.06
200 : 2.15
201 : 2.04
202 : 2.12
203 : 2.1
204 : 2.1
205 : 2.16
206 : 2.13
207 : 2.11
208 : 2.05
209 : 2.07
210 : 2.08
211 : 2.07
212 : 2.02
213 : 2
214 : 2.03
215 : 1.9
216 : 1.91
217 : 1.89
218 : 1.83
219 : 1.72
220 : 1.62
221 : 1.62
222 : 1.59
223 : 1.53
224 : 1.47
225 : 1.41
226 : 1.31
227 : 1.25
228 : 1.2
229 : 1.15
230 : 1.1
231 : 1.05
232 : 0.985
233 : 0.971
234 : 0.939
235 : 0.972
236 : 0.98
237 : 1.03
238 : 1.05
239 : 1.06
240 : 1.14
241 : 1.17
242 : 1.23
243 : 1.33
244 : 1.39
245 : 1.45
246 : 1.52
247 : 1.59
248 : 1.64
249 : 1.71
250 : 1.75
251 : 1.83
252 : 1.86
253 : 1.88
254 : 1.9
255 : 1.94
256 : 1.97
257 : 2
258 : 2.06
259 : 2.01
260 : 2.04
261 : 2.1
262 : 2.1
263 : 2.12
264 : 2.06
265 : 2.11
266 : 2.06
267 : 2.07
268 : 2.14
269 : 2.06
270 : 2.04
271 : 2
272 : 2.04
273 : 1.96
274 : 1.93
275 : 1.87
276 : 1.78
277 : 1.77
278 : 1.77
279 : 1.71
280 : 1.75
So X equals -4.4 min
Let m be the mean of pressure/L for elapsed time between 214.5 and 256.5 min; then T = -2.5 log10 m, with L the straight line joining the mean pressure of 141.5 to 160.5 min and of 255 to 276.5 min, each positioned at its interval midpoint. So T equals 0.34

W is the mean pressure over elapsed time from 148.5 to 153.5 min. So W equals 1.89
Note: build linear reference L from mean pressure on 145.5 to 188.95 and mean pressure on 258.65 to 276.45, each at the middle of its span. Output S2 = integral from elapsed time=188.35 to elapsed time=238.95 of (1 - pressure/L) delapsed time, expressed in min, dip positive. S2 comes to 6.5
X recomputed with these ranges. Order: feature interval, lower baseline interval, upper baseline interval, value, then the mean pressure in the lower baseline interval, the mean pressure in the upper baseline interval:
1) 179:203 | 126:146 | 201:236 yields -4.5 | 1.89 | 1.66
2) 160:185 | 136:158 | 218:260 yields -2.8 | 1.89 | 1.46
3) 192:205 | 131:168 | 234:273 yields -2.0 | 1.89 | 1.71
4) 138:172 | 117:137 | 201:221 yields 0.3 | 1.89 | 1.99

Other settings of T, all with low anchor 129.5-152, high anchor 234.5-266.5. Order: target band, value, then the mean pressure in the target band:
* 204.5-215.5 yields -0.180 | 2.06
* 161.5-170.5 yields -0.062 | 1.94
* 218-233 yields 0.250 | 1.36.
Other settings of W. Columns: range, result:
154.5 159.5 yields 1.86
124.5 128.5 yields 1.88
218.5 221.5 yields 1.65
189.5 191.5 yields 2.07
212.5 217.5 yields 1.95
